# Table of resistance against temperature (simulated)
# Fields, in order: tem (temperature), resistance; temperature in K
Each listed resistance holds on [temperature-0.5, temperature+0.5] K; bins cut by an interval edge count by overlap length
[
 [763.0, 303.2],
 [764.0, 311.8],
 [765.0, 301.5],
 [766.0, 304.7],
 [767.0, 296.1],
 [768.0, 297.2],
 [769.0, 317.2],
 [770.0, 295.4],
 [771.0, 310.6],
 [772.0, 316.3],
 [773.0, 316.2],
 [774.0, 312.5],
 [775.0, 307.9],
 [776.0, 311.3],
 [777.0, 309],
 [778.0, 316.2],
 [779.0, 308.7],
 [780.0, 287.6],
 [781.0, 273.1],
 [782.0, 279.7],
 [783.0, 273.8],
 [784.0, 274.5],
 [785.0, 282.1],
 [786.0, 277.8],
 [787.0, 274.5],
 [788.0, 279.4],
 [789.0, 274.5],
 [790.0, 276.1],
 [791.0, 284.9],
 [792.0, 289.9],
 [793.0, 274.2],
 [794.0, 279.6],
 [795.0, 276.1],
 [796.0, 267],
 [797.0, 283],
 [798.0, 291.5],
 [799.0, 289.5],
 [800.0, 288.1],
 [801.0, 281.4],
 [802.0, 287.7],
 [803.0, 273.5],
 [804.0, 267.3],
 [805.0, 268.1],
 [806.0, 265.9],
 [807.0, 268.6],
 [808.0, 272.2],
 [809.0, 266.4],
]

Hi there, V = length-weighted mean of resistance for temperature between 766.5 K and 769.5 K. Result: 304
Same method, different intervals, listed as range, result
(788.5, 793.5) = 280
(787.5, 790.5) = 277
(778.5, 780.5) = 298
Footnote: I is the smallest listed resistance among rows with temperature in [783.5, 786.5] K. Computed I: 274.5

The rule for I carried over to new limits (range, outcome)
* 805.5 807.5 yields 265.9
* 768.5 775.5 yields 295.4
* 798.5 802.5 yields 281.4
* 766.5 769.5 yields 296.1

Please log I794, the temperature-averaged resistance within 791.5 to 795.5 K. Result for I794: 280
